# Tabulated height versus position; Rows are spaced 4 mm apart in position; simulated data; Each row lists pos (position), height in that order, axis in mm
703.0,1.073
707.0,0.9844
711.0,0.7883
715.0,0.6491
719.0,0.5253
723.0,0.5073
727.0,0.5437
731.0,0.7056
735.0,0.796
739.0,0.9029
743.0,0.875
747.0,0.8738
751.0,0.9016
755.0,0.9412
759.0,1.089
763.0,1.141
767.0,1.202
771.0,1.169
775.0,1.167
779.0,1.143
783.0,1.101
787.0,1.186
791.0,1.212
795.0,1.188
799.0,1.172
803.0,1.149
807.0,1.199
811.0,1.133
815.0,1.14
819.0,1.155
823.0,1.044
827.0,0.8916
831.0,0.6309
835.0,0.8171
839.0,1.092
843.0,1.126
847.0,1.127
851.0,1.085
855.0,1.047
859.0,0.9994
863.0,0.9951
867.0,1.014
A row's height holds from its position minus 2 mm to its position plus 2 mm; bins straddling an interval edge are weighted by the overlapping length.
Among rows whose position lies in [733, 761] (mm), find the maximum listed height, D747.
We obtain 1.089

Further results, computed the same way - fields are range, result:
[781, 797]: 1.212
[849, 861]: 1.085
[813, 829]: 1.155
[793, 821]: 1.199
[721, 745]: 0.9029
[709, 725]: 0.7883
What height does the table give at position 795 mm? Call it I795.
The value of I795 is 1.188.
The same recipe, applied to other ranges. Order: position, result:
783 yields 1.101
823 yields 1.044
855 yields 1.047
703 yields 1.073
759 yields 1.089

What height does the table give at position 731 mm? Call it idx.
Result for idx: 0.7056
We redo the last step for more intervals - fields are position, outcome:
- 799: 1.172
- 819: 1.155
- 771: 1.169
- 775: 1.167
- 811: 1.133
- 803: 1.149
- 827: 0.8916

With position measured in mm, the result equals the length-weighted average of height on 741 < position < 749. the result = 0.874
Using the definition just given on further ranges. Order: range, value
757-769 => 1.14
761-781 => 1.16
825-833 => 0.761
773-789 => 1.15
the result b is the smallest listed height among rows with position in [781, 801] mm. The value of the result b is 1.101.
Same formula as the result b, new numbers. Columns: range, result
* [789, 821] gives 1.133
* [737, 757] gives 0.8738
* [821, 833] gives 0.6309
